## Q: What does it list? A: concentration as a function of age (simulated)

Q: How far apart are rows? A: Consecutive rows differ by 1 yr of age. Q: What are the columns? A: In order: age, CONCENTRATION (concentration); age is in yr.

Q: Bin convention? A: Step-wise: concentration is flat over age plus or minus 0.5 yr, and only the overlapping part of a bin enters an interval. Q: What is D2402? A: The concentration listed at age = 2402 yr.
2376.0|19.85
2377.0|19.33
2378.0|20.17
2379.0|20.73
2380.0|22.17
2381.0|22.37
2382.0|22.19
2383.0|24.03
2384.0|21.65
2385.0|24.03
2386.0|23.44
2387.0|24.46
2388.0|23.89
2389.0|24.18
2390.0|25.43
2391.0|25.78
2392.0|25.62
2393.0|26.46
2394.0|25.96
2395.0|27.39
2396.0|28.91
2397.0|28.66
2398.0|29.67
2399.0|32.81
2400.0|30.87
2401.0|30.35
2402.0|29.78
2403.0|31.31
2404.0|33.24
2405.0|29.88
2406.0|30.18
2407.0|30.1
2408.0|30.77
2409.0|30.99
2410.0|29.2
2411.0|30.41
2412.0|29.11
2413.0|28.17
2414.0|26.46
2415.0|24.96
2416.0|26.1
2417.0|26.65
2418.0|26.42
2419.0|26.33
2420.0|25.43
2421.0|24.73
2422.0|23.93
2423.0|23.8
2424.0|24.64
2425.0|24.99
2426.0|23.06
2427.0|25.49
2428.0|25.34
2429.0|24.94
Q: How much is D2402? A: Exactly 29.78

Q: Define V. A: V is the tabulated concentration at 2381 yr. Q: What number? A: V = 22.37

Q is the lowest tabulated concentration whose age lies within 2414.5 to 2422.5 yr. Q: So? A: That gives 23.93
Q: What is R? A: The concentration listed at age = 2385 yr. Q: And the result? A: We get 24.03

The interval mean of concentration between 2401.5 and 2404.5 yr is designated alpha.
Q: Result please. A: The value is 31.4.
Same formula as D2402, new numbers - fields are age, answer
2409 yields 30.99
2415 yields 24.96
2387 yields 24.46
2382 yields 22.19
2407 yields 30.1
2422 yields 23.93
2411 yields 30.41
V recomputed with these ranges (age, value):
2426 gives 23.06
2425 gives 24.99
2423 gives 23.8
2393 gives 26.46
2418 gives 26.42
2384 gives 21.65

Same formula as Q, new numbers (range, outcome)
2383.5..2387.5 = 21.65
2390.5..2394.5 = 25.62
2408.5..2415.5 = 24.96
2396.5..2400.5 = 28.66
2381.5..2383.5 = 22.19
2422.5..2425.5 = 23.8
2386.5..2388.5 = 23.89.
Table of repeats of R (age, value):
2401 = 30.35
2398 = 29.67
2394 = 25.96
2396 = 28.91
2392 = 25.62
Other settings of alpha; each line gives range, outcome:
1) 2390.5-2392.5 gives 25.7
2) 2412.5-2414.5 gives 27.3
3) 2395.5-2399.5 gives 30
